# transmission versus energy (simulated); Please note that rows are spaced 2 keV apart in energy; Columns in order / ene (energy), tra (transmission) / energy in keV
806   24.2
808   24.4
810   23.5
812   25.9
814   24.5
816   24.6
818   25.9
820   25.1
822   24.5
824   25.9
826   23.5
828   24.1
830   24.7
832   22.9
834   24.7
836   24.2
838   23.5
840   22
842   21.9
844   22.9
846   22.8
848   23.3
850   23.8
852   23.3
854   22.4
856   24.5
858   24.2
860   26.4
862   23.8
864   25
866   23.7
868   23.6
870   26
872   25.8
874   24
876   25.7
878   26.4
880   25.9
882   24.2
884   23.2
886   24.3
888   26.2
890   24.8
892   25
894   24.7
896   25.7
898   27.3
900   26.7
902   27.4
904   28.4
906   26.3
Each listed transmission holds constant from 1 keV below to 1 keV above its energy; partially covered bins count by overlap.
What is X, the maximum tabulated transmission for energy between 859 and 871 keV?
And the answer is 26.4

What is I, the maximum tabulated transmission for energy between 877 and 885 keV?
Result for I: 26.4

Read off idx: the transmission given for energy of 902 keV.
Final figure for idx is 27.4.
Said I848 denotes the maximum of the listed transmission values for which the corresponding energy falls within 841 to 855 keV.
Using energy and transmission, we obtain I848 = 23.8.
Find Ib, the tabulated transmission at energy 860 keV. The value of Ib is 26.4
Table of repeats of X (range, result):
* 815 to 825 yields 25.9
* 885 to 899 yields 27.3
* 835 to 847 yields 24.2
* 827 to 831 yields 24.7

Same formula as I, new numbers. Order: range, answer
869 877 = 26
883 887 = 24.3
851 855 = 23.3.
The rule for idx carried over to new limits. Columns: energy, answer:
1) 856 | 24.5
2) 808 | 24.4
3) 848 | 23.3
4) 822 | 24.5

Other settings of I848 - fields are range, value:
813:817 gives 24.6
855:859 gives 24.5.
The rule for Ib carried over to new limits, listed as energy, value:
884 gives 23.2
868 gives 23.6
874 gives 24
